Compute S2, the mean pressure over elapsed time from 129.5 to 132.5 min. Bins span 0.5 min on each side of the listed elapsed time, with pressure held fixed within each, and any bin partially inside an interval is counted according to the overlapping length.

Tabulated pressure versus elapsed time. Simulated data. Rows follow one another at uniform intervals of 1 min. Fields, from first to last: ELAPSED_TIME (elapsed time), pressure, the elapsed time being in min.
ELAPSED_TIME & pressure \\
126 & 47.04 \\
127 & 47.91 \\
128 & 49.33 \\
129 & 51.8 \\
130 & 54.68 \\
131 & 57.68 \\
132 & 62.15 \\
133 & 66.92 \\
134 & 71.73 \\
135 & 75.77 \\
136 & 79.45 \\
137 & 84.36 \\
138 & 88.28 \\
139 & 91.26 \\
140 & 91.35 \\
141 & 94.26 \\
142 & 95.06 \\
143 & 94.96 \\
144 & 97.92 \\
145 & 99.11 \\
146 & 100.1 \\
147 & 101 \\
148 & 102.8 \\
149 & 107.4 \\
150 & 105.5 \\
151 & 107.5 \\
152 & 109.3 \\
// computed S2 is 58.2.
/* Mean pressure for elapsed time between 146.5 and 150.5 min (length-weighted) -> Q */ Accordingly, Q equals 104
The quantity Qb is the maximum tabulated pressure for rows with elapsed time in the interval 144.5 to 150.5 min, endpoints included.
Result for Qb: 107.4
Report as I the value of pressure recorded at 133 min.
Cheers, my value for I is 66.92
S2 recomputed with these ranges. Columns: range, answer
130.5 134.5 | 64.6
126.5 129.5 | 49.7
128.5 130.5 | 53.2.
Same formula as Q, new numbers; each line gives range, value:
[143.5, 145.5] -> 98.5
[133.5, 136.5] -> 75.6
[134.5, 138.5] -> 82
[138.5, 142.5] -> 93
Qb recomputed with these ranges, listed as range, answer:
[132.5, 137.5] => 84.36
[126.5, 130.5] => 54.68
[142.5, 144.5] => 97.92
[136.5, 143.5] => 95.06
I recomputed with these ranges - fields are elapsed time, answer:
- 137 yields 84.36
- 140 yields 91.35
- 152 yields 109.3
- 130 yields 54.68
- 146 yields 100.1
